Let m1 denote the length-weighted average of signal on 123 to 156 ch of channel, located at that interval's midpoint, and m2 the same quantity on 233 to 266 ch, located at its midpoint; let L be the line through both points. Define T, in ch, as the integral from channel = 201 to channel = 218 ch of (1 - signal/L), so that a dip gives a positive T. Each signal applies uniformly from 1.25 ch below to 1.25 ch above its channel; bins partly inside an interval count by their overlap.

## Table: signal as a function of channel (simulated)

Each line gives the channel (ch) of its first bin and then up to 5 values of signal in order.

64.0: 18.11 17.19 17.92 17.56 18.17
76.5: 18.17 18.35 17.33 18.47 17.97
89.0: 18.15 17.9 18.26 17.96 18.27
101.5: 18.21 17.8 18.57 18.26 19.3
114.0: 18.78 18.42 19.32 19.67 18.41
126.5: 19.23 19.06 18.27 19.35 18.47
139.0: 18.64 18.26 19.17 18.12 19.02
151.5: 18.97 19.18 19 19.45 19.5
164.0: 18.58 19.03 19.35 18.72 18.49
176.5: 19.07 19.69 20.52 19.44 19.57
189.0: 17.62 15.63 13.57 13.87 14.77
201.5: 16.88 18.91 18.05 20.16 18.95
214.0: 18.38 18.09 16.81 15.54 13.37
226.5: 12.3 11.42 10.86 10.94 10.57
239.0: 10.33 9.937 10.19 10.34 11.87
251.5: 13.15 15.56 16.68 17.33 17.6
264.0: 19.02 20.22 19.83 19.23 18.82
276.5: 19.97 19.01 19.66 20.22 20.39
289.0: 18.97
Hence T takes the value -3.4 ch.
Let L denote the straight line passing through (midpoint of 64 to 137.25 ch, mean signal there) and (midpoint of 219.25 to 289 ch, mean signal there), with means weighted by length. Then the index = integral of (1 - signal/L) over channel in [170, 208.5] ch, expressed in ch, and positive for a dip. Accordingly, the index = -2.38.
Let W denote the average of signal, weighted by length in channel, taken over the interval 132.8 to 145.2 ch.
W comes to 18.8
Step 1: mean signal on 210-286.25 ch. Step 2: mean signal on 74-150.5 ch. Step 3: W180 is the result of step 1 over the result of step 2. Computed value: 0.8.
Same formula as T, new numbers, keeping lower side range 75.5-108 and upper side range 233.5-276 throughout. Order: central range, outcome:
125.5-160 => -3.5 ch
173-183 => -1.8 ch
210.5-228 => -0.5 ch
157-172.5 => -2.2 ch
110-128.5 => -1.5 ch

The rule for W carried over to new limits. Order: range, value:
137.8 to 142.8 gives 18.5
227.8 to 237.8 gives 10.9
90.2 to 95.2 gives 18.1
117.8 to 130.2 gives 19.1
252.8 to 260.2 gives 16.5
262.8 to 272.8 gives 19.6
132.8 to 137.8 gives 18.9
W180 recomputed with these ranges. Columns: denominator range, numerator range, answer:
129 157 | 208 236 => 0.80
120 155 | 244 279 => 0.89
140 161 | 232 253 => 0.58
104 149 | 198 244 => 0.78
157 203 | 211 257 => 0.74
